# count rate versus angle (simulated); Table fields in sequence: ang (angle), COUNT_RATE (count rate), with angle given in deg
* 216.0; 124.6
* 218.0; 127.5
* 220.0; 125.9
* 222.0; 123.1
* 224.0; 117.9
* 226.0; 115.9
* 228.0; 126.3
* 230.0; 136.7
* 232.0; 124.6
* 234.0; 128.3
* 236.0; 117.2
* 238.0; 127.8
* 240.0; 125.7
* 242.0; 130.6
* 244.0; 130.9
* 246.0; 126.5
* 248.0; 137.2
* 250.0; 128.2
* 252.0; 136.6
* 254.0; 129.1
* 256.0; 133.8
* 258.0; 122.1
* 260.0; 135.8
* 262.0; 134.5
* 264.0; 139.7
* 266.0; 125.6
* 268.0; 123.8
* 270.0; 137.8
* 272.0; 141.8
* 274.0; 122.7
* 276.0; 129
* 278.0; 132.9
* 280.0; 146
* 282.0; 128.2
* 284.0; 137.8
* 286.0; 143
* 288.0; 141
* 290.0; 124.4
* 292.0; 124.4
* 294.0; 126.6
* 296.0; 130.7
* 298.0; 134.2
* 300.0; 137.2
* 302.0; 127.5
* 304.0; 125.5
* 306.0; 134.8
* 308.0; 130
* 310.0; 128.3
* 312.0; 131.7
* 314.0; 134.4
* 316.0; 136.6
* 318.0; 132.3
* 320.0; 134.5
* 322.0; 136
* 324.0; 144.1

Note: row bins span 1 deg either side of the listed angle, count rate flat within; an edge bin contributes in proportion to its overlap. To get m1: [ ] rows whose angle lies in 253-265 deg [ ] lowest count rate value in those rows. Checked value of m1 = 122.1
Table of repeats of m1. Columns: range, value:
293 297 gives 126.6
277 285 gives 128.2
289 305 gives 124.4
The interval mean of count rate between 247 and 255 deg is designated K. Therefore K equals 133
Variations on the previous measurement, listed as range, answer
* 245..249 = 132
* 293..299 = 130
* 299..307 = 131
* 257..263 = 131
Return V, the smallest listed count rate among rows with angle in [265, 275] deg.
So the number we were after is 122.7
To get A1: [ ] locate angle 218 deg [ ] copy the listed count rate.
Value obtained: 127.5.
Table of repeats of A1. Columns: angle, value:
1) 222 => 123.1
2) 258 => 122.1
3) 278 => 132.9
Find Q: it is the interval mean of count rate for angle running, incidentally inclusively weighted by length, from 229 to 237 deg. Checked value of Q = 127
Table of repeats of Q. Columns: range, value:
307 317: 132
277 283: 136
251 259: 130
